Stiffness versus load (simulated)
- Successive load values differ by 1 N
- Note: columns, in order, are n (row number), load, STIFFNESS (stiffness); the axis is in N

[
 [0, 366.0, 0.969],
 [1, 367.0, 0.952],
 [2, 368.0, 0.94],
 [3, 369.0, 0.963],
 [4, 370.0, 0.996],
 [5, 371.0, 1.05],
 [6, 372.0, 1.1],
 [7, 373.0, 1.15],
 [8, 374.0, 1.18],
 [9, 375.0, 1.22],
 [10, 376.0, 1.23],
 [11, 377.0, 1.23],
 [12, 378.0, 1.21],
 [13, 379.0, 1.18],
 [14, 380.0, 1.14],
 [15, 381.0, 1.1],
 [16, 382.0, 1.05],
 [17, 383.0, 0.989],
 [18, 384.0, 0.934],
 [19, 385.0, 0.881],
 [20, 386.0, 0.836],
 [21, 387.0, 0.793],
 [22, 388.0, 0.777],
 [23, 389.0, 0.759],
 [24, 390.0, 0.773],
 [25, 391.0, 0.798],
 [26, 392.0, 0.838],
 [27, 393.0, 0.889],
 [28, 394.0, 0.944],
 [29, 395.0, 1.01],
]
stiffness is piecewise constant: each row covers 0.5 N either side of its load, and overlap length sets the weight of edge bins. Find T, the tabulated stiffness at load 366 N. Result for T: 0.969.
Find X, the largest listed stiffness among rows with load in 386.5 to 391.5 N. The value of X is 0.798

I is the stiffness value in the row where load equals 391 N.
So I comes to 0.798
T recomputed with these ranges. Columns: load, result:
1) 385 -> 0.881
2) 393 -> 0.889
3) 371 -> 1.05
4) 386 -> 0.836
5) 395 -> 1.01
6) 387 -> 0.793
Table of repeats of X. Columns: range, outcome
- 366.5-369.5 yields 0.963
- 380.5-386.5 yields 1.1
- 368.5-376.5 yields 1.23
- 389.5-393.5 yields 0.889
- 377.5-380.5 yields 1.21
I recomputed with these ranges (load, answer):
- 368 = 0.94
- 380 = 1.14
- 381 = 1.1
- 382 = 1.05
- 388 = 0.777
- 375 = 1.22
